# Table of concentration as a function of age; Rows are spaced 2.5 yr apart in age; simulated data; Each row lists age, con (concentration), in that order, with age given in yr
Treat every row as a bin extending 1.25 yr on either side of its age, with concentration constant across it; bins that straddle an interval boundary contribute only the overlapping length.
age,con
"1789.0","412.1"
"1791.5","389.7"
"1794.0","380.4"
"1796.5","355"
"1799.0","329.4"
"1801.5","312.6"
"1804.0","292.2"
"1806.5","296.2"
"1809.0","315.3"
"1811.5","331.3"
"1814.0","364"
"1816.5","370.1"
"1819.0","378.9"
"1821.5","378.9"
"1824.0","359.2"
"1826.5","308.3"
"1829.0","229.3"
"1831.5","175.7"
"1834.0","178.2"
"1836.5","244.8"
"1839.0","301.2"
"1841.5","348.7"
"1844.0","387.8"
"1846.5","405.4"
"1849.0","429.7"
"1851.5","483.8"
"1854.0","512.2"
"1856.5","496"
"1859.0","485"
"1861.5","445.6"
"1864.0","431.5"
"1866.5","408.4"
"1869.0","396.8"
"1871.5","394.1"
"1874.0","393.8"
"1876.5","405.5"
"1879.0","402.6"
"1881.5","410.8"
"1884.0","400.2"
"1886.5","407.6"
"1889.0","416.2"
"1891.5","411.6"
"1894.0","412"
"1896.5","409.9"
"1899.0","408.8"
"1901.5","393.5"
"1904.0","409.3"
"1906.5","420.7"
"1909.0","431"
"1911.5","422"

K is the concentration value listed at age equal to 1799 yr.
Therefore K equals 329.4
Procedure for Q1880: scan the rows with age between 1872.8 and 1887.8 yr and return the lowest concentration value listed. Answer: 393.8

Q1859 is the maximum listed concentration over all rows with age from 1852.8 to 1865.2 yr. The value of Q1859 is 512.2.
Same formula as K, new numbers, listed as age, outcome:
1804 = 292.2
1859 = 485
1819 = 378.9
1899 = 408.8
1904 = 409.3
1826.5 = 308.3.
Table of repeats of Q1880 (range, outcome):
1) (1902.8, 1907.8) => 409.3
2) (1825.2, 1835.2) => 175.7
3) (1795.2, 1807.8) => 292.2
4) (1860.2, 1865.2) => 431.5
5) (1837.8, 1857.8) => 301.2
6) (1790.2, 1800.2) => 329.4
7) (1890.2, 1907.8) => 393.5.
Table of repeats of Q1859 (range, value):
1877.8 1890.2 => 416.2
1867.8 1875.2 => 396.8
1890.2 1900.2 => 412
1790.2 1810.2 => 389.7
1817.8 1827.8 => 378.9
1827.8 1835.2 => 229.3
